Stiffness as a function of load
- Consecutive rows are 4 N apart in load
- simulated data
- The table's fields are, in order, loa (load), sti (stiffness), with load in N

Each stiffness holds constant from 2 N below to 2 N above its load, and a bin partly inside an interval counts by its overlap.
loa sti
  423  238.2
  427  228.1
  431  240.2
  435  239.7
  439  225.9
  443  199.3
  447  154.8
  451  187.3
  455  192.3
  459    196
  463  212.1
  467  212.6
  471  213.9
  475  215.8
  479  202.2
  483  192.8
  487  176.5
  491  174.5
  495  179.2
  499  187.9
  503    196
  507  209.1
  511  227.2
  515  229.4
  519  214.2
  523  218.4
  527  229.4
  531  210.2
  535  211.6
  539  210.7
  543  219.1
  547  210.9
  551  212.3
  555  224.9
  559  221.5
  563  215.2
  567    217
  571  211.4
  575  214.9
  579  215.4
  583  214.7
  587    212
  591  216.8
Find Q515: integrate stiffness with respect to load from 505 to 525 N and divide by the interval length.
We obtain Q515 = 220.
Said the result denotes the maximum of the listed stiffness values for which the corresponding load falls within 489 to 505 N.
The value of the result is 196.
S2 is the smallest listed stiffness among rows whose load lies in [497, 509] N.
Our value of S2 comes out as 187.9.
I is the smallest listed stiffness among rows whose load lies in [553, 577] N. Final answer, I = 211.4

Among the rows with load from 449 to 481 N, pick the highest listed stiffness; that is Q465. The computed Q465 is 215.8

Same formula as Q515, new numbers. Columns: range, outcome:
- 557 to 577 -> 216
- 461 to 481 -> 211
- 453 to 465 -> 200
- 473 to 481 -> 209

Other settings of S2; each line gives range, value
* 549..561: 212.3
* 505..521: 209.1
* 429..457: 154.8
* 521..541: 210.2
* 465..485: 192.8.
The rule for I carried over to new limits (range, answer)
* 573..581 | 214.9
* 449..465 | 187.3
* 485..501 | 174.5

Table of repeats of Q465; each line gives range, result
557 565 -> 221.5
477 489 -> 202.2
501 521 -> 229.4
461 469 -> 212.6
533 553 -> 219.1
